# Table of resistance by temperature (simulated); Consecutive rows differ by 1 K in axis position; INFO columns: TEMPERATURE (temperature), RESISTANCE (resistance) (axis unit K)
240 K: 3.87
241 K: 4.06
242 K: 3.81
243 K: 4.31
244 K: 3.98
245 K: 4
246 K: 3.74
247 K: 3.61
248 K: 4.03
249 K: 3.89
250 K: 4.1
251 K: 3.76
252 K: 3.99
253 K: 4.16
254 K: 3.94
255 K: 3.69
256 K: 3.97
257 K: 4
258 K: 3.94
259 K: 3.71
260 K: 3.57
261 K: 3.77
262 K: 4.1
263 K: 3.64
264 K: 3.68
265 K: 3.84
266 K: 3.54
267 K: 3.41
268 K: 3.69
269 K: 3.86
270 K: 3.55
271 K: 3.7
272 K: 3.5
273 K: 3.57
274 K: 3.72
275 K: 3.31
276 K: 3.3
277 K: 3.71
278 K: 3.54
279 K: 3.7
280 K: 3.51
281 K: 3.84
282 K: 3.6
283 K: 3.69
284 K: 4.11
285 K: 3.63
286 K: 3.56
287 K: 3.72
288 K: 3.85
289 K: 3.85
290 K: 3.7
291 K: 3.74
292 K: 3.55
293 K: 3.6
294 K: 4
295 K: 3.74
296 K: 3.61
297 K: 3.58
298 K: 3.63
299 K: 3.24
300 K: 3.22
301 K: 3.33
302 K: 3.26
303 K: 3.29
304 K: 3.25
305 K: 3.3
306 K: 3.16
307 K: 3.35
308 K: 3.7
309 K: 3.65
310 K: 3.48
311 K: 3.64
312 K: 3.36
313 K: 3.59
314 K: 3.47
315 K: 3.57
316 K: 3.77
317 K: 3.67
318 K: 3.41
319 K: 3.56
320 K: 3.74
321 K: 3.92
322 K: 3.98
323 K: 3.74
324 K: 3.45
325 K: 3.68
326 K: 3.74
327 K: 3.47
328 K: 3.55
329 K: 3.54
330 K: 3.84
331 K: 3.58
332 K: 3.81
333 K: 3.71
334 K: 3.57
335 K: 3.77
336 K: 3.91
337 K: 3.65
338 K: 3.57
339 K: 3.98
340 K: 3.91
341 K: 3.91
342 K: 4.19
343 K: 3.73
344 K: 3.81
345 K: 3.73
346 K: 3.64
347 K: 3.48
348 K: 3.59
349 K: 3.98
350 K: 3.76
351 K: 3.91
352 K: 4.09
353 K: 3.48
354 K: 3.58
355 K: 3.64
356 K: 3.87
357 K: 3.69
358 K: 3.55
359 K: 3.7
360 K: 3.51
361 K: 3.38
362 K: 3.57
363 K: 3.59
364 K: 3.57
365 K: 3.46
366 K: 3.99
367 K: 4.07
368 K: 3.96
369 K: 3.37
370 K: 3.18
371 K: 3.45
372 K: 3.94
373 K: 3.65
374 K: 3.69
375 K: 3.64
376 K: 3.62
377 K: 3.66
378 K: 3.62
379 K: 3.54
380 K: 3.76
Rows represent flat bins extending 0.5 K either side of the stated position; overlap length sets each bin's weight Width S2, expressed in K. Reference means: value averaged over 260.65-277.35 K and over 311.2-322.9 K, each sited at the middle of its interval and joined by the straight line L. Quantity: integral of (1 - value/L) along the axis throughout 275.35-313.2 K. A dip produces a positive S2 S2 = 0.8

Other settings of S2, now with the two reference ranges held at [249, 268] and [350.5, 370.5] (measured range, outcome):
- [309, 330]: 0.6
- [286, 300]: 0.4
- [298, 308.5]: 1.2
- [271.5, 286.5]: 0.7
